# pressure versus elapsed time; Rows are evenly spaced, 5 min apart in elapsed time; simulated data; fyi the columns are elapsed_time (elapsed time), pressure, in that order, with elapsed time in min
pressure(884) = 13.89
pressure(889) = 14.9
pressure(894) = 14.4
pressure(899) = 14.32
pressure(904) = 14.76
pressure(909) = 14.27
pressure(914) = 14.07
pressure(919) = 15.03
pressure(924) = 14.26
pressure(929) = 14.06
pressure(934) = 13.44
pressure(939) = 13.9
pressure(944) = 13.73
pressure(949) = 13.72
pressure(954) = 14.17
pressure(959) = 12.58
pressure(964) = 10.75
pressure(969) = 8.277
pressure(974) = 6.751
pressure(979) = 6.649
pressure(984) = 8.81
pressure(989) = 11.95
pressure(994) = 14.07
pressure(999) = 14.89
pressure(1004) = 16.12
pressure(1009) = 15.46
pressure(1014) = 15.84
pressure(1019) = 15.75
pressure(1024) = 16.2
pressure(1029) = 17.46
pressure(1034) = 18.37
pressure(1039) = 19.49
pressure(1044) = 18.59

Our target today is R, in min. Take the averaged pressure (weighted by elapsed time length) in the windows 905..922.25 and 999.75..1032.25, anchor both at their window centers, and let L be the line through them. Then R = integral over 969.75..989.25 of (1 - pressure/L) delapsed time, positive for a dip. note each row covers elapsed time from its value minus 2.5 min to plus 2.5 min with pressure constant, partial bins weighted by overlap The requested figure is 9.3 min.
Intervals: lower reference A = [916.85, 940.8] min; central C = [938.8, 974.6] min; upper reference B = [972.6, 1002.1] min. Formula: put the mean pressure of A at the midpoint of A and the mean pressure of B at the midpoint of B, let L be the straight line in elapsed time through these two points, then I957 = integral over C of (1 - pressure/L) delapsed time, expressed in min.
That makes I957 2.16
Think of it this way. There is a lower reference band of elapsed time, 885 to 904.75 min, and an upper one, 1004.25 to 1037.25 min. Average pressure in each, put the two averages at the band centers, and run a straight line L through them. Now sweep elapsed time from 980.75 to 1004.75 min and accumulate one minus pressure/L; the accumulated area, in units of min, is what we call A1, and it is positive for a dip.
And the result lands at 5.0 min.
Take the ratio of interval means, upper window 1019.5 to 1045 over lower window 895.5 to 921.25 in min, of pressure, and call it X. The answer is 1.2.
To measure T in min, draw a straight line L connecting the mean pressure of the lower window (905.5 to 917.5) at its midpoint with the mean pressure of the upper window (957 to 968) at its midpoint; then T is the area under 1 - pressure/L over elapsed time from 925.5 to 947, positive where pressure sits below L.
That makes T -1.75 min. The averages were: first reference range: 14.3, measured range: 13.8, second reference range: 11.2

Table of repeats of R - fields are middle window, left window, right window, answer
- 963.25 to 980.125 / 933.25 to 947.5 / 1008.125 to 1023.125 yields 7.6 min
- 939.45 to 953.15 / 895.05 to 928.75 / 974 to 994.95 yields -1.9 min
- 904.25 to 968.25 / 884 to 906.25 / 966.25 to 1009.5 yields -2.3 min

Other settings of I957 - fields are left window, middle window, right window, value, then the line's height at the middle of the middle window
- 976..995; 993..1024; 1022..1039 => -3.8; 13.9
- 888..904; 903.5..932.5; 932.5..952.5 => -0.4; 14.2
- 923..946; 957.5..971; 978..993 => 1.3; 11.5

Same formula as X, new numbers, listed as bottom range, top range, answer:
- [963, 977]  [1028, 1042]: 2.24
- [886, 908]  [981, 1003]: 0.86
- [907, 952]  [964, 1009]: 0.80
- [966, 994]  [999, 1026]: 1.75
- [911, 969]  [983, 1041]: 1.16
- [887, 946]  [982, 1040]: 1.07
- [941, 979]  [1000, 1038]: 1.48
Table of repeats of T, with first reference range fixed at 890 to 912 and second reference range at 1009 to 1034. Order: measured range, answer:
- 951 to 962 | 1.5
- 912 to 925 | 0.2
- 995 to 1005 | 0.6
